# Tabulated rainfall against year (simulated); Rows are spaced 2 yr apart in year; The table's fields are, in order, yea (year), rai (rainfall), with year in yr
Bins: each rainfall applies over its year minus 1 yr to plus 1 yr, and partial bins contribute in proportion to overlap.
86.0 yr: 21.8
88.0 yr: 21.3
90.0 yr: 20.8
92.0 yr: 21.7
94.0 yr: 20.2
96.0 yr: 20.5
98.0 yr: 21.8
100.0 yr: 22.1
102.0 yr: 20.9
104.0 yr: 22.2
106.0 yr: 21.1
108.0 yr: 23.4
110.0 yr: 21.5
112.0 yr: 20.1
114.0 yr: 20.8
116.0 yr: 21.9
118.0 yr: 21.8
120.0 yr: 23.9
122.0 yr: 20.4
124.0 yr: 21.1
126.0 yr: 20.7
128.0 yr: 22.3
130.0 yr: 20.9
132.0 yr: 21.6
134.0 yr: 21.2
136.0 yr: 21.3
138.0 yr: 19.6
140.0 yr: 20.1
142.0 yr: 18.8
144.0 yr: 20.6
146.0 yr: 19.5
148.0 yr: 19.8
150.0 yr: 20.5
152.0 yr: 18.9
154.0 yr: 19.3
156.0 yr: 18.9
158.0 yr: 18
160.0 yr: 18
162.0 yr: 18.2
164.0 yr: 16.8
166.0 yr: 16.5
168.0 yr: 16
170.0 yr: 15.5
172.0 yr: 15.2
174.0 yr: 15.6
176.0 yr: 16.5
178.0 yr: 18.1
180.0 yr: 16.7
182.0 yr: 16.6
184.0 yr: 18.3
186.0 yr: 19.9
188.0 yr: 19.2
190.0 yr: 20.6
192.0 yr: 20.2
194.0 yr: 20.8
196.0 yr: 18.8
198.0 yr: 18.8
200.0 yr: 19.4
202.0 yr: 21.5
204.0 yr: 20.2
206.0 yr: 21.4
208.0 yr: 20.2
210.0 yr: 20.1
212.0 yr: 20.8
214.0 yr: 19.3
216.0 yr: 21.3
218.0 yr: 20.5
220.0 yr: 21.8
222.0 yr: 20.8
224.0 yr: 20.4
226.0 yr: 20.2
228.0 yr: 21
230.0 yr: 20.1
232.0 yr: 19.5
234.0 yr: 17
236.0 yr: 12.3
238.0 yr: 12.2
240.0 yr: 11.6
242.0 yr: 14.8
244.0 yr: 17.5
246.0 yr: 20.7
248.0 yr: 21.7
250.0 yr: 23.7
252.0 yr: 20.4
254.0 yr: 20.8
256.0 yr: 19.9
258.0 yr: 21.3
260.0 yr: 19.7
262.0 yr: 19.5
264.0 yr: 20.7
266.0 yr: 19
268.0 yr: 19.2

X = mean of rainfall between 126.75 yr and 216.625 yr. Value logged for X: 19.1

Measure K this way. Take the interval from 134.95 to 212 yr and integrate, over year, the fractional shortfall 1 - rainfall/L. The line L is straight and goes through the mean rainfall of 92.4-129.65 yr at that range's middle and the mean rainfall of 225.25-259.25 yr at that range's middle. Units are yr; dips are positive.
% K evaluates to 4.7 yr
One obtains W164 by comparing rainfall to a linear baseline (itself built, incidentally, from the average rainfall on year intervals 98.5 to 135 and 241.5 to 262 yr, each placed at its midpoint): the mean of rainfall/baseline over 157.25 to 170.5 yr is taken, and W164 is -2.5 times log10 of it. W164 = 0.230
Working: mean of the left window 21.6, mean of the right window 20.2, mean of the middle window 17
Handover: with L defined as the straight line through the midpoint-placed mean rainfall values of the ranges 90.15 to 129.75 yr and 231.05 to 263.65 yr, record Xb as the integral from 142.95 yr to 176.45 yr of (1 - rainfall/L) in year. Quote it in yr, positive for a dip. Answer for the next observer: 4.0 yr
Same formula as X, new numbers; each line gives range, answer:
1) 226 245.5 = 16.5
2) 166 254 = 18.8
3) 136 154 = 19.8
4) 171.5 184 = 16.6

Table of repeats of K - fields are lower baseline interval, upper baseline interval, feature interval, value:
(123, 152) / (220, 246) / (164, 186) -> 3.1 yr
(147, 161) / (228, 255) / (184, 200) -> -0.9 yr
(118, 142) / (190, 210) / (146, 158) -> 0.8 yr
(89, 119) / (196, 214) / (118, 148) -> 0.3 yr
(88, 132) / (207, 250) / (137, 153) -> 0.7 yr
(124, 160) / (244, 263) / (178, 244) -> 5.0 yr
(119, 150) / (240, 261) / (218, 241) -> 2.1 yr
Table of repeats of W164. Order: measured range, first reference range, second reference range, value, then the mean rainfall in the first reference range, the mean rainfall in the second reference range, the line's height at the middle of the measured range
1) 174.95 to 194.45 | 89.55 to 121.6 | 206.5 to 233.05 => 0.12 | 21.5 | 20.5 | 20.8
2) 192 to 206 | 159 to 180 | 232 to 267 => -0.16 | 16.6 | 18.4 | 17.3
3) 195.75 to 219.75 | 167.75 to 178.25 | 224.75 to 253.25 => -0.18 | 16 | 18.1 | 17.1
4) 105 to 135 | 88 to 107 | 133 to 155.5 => -0.05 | 21.3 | 19.9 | 20.6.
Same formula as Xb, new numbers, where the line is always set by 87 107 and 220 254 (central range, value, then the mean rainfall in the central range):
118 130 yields -0.51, 21.6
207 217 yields -0.69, 20.3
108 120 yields -0.40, 21.6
